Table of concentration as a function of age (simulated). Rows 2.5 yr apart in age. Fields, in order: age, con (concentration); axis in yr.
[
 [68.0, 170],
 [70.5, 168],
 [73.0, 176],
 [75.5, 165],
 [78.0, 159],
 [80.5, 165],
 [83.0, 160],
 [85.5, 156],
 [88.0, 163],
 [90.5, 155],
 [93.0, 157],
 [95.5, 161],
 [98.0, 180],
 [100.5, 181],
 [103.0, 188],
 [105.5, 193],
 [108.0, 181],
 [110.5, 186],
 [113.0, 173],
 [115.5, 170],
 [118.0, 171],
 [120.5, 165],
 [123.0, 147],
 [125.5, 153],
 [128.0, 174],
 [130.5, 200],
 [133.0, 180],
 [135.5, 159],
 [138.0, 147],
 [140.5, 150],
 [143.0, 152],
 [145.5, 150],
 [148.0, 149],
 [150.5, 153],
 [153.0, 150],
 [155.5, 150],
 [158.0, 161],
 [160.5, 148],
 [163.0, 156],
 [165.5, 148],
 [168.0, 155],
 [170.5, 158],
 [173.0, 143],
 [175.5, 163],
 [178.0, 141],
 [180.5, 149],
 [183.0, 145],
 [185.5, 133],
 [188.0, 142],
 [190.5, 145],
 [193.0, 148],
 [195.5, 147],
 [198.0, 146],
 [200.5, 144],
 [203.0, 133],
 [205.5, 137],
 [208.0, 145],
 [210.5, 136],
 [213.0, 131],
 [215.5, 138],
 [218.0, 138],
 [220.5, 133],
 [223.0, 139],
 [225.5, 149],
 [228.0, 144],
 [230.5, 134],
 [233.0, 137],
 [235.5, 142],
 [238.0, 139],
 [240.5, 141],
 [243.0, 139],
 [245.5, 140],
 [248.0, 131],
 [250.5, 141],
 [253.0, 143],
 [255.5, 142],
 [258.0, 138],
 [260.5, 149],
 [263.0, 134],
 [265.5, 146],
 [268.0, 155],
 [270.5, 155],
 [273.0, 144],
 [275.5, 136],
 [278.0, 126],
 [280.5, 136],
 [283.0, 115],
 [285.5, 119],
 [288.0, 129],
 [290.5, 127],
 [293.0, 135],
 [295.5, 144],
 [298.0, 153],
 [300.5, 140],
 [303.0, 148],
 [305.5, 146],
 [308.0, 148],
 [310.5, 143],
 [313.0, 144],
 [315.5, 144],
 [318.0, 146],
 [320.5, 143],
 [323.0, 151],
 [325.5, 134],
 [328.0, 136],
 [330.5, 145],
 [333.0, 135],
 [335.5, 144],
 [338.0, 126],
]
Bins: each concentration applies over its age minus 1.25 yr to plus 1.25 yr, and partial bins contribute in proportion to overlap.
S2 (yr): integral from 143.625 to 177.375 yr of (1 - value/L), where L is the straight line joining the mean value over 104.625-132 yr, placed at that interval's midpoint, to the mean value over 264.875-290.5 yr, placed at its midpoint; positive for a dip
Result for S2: 2.30 yr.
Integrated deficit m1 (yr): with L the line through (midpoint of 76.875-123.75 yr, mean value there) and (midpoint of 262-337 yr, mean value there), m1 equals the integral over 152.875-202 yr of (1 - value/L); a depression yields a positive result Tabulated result 2.95 yr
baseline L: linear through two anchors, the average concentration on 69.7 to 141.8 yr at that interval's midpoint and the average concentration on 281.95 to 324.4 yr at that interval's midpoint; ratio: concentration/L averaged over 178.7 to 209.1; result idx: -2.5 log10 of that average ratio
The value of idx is 0.093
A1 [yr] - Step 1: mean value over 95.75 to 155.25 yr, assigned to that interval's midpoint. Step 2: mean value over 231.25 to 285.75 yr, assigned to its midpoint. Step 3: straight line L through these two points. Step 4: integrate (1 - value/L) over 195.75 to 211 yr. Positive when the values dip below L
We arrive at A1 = 1.0 yr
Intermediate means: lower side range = 167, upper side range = 139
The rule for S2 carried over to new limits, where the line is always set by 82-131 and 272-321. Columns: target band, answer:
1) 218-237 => 1.3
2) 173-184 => 0.6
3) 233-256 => 1.2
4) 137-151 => 1.2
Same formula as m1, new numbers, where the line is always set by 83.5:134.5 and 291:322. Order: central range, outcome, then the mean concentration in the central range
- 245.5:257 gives 0.9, 139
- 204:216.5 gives 1.6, 137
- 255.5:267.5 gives 0.6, 143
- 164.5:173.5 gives 0.6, 152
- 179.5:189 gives 1.1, 142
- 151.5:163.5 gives 0.9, 153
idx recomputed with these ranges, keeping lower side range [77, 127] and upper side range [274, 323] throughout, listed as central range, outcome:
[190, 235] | 0.08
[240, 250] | 0.07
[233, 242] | 0.06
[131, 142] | 0.01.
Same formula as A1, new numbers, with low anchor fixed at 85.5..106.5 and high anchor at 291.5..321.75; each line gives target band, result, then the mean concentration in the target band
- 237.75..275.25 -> 2.1 yr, 142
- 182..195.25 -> 1.4 yr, 143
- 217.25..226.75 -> 0.9 yr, 140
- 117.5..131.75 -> -0.1 yr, 168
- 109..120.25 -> -0.4 yr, 174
